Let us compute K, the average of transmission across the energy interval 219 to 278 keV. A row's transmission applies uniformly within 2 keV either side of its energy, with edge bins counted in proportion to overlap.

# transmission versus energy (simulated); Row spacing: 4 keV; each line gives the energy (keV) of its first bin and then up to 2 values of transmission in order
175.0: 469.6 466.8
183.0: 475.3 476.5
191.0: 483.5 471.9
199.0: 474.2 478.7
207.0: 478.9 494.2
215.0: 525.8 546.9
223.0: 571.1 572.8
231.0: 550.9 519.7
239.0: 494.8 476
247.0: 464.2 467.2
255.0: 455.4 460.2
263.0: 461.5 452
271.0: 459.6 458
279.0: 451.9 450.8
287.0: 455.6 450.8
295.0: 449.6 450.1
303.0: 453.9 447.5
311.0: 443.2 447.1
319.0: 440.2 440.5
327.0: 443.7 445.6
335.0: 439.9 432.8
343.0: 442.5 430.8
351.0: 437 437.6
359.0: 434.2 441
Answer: 492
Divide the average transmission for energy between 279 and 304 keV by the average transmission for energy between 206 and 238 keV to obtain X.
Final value 0.85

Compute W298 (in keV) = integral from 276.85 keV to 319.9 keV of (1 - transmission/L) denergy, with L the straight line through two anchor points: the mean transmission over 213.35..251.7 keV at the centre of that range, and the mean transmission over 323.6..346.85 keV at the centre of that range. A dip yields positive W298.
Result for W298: 1.78 keV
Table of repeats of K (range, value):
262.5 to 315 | 452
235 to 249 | 484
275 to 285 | 453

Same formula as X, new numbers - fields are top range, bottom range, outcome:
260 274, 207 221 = 0.89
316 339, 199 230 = 0.85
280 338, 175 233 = 0.89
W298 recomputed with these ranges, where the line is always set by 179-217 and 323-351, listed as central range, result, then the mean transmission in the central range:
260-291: 0.2 keV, 455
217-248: -3.5 keV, 526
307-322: 0.1 keV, 444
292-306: 0.0 keV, 451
